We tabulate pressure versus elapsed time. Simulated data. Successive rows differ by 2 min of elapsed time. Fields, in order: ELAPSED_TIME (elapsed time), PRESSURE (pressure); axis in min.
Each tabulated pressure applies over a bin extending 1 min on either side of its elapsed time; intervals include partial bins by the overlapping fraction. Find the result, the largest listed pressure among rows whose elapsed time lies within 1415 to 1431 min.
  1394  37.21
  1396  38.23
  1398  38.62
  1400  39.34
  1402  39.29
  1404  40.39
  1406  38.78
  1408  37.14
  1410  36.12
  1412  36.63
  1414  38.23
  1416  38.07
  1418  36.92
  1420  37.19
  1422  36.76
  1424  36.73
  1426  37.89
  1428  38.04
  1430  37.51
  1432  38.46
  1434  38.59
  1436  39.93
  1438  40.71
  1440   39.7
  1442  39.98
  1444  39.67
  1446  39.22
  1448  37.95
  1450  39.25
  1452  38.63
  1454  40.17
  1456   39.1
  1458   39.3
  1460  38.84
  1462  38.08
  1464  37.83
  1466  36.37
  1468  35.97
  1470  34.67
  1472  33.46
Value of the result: 38.07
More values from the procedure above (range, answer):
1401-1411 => 40.39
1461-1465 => 38.08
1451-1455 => 40.17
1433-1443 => 40.71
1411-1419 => 38.23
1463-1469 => 37.83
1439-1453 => 39.98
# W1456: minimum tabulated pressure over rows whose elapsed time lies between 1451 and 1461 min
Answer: 38.63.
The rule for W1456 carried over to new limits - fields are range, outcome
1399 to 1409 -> 37.14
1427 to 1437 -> 37.51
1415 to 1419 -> 36.92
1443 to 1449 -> 37.95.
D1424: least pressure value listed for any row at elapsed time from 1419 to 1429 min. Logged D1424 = 36.73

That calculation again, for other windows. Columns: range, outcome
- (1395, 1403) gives 38.23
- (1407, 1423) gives 36.12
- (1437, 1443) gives 39.7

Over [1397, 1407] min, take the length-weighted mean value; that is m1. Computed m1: 39.3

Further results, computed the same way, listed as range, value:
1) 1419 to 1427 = 37.1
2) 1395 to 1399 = 38.4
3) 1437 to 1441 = 40.2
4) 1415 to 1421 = 37.4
